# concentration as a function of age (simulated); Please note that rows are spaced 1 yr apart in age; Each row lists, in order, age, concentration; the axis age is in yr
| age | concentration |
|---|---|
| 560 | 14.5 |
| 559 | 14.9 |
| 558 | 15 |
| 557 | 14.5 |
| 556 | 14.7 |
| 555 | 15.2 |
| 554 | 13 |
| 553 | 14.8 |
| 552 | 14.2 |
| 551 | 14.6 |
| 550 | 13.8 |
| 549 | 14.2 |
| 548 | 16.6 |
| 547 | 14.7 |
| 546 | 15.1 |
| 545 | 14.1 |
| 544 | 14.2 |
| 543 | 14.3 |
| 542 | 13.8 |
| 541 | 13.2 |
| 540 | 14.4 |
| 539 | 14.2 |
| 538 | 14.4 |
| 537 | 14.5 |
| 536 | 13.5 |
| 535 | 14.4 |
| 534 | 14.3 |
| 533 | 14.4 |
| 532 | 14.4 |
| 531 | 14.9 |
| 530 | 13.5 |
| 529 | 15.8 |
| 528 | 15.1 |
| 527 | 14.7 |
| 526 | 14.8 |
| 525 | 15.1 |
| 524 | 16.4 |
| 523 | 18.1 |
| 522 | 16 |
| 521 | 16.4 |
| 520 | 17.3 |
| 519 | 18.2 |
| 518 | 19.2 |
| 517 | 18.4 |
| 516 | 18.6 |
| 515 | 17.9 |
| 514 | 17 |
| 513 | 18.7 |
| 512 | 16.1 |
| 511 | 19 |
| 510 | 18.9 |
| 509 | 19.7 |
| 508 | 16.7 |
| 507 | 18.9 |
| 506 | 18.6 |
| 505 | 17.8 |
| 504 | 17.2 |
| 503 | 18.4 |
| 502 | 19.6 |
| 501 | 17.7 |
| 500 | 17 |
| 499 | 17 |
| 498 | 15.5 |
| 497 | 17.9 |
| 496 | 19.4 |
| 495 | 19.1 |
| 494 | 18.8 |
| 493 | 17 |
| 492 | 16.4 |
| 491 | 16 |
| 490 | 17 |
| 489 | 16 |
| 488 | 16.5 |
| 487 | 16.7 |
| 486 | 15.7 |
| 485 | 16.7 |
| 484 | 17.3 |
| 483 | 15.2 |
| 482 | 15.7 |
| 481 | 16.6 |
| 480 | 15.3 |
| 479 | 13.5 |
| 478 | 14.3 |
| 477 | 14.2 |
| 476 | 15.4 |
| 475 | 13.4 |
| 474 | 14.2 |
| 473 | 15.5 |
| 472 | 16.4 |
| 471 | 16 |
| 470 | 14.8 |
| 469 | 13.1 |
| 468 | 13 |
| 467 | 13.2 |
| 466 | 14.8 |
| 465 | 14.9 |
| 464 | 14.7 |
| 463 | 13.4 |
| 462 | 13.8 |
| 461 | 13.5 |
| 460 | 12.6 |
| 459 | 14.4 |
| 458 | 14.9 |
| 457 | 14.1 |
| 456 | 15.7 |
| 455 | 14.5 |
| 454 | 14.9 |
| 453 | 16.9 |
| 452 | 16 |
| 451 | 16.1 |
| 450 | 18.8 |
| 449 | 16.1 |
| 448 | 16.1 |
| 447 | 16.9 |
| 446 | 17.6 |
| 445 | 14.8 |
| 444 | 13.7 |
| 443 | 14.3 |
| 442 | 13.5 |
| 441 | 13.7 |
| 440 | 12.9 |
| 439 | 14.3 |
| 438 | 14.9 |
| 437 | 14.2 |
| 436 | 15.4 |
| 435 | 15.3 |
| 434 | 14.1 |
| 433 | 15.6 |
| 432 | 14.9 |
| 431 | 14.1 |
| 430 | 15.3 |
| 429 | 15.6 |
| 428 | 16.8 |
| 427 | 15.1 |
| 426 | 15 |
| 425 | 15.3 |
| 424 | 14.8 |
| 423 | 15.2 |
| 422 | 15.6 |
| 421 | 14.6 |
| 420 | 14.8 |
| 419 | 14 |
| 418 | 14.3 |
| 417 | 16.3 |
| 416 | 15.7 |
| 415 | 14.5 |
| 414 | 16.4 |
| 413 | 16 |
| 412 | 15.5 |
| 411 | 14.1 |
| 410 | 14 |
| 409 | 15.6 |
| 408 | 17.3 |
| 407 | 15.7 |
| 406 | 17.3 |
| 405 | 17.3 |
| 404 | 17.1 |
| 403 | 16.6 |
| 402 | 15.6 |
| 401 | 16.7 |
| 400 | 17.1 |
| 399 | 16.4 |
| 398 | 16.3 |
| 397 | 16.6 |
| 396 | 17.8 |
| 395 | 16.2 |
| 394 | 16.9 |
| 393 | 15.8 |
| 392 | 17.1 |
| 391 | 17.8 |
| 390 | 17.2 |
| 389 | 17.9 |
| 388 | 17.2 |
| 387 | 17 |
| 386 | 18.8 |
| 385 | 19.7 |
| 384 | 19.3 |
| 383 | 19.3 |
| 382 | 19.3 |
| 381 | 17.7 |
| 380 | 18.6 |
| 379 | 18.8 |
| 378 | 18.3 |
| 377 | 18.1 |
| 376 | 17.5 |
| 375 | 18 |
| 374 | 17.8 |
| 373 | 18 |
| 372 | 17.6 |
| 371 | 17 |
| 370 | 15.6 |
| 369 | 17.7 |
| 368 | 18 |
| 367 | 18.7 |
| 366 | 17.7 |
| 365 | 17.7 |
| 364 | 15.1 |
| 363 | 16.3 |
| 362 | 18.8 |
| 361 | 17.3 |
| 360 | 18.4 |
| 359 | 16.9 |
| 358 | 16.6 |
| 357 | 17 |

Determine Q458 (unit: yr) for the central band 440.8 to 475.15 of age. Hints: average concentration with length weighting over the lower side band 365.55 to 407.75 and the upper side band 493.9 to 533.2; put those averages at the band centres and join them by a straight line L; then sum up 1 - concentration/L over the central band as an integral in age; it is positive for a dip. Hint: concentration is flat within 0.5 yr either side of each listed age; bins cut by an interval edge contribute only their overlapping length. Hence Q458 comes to 4.8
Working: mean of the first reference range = 17.5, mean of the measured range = 14.9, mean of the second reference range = 17.2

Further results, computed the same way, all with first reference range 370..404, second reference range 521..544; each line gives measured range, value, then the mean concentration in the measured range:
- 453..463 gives 1.1 yr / 14.4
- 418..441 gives 2.6 yr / 14.9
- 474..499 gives -0.9 yr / 16.2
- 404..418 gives 1.0 yr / 15.8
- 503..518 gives -2.9 yr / 18.2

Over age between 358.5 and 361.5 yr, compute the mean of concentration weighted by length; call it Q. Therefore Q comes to 17.5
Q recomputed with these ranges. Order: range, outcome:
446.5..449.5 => 16.4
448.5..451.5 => 17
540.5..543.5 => 13.8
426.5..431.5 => 15.4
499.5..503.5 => 18.2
